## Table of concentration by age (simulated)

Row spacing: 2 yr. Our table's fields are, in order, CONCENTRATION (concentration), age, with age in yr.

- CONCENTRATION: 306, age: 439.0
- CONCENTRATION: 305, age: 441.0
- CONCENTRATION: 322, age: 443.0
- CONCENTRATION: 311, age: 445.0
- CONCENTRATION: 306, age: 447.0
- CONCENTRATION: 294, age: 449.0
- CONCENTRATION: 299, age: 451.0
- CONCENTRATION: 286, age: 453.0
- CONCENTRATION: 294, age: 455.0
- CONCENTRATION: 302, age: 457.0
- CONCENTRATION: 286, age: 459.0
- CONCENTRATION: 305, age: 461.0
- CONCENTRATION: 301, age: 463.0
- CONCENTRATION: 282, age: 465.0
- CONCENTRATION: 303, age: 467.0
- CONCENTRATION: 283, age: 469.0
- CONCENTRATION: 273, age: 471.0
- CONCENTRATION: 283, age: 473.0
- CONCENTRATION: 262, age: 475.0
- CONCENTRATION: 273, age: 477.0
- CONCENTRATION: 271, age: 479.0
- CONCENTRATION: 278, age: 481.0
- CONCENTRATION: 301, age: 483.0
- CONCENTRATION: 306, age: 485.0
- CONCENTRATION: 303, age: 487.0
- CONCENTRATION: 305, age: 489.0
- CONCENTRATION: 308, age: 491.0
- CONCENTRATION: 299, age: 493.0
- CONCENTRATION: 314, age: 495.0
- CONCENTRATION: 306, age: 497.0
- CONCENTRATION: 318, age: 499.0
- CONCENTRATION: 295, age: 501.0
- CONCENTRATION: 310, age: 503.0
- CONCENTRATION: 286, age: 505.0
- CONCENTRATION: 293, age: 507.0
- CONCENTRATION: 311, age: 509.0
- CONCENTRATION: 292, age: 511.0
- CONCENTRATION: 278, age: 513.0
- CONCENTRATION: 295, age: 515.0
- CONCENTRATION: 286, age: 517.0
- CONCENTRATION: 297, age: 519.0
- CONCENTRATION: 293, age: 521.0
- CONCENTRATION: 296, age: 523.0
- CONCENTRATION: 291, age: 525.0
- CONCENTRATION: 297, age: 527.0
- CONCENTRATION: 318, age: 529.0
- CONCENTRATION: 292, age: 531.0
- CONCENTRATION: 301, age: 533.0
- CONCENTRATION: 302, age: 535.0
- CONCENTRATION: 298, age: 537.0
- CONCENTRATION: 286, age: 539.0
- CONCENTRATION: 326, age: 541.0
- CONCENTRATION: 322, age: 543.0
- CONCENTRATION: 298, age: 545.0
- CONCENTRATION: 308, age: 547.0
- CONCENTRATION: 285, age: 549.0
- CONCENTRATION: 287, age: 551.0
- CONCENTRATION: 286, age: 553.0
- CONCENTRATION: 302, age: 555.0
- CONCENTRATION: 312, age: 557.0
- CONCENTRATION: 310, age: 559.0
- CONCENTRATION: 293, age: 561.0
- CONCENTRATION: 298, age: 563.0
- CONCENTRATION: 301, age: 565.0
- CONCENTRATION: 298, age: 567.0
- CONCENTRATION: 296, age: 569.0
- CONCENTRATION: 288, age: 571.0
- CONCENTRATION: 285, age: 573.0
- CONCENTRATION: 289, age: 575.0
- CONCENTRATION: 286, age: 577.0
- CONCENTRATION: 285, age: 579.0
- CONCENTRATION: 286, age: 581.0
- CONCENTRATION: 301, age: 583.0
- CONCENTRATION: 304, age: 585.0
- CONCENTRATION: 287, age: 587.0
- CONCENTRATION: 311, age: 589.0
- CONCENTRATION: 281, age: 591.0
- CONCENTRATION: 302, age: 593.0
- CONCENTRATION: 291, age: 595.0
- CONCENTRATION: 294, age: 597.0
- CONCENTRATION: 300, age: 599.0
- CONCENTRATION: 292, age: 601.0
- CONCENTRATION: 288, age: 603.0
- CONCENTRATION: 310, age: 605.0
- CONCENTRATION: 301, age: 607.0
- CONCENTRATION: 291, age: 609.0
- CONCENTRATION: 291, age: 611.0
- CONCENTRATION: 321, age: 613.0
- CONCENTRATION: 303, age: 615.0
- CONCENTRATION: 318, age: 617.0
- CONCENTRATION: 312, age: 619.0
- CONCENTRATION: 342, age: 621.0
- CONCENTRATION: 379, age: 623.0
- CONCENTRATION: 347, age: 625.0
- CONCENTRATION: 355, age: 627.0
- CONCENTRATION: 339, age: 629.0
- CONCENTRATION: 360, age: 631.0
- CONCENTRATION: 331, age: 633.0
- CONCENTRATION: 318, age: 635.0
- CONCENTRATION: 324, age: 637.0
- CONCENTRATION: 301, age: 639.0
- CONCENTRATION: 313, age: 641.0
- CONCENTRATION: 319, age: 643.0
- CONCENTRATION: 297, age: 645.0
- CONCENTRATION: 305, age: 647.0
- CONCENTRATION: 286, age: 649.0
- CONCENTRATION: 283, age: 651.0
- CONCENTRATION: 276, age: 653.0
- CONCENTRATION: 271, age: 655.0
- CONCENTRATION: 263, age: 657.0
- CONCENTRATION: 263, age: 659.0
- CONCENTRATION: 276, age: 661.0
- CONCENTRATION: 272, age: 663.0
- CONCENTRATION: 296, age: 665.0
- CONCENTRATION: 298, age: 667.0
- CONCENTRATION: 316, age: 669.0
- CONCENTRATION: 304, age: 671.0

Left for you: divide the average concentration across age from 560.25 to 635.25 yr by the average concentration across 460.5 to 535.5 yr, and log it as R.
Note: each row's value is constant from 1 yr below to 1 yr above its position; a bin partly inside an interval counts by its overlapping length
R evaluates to 1.0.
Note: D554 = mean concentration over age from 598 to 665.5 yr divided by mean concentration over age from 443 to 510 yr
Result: 1.0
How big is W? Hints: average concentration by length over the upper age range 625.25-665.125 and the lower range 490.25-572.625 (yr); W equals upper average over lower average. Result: 1.01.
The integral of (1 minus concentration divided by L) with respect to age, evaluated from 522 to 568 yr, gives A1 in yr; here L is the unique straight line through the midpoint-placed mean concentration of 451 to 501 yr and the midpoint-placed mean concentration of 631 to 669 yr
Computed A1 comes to -0.9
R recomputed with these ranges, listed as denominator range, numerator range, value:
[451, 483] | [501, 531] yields 1.03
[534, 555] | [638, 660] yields 0.96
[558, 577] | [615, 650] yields 1.10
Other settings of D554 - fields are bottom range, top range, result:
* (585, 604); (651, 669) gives 0.95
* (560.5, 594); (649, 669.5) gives 0.96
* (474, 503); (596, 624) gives 1.05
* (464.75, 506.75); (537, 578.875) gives 1.01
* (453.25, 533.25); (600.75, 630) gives 1.09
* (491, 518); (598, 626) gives 1.05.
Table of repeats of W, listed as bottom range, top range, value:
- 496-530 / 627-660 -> 1.02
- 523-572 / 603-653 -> 1.06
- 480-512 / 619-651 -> 1.08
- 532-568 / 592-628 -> 1.04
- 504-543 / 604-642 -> 1.09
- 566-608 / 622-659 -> 1.07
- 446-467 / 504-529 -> 0.99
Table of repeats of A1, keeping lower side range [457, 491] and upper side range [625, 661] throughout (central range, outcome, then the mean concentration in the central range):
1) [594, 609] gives 0.30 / 296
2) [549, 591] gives 0.62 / 295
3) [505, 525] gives 0.04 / 293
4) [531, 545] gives -0.40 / 304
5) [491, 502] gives -0.56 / 307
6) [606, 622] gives -0.34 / 310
